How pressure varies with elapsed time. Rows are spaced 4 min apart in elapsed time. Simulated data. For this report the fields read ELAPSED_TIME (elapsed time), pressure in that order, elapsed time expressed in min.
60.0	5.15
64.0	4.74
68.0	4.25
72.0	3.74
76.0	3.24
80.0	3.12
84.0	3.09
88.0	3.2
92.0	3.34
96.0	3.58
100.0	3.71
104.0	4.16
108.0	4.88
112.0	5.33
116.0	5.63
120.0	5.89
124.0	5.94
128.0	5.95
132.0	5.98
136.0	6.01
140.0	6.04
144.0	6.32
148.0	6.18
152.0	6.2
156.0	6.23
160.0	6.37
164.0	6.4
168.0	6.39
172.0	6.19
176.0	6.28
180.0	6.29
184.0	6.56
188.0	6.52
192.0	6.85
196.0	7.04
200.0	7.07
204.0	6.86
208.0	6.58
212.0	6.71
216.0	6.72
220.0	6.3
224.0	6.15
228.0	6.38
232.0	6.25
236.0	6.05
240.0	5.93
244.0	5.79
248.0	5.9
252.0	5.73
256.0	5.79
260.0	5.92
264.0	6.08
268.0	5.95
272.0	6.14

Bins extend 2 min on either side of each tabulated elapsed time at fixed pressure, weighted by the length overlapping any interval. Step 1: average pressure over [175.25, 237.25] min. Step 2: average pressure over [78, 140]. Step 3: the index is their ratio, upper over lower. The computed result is 1.39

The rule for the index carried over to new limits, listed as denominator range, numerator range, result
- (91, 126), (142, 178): 1.32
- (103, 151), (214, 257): 1.06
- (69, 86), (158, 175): 1.89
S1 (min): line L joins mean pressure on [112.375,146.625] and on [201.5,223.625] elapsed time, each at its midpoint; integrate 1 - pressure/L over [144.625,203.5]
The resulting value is -1.62 min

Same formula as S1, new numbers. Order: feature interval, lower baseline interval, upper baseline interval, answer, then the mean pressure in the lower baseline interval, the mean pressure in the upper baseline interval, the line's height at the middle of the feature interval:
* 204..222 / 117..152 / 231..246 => -1.8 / 6.04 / 5.99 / 6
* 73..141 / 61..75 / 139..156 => 8.5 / 4.24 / 6.2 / 5.2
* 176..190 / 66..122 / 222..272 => -3.3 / 4.08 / 6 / 5.2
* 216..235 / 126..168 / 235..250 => -1.1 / 6.18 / 5.91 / 5.96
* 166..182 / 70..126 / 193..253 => -2.2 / 4.2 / 6.38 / 5.53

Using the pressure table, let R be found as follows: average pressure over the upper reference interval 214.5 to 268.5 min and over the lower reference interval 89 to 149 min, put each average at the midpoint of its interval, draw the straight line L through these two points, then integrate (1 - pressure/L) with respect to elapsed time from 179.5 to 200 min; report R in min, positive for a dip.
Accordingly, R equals -3.64 min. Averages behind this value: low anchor 5.21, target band 6.72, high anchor 6.06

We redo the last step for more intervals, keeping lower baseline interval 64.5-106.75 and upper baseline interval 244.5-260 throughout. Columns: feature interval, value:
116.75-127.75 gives -4.8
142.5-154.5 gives -4.8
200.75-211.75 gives -3.3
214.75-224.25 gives -1.8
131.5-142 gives -4.2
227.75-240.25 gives -1.3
